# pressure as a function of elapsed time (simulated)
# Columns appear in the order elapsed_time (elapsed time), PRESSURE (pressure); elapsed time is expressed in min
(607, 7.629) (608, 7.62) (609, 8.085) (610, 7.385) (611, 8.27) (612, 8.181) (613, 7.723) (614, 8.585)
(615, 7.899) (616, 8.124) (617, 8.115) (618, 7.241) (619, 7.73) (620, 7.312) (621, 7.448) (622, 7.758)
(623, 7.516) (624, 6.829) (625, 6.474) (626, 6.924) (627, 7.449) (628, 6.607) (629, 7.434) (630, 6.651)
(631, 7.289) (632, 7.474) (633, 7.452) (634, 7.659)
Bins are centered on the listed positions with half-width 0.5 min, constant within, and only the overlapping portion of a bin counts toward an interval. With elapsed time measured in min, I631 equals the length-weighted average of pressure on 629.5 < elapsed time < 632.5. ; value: 7.14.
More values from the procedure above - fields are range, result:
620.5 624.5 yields 7.39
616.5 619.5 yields 7.7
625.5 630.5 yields 7.01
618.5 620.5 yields 7.52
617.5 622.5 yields 7.5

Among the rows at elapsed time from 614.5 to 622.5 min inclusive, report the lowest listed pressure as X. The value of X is 7.241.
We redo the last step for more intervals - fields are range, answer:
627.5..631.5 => 6.607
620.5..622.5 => 7.448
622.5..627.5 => 6.474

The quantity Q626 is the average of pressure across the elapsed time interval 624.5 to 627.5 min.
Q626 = 6.95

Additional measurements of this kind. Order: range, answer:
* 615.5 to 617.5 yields 8.12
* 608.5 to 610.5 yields 7.74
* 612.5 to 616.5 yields 8.08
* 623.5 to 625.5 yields 6.65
